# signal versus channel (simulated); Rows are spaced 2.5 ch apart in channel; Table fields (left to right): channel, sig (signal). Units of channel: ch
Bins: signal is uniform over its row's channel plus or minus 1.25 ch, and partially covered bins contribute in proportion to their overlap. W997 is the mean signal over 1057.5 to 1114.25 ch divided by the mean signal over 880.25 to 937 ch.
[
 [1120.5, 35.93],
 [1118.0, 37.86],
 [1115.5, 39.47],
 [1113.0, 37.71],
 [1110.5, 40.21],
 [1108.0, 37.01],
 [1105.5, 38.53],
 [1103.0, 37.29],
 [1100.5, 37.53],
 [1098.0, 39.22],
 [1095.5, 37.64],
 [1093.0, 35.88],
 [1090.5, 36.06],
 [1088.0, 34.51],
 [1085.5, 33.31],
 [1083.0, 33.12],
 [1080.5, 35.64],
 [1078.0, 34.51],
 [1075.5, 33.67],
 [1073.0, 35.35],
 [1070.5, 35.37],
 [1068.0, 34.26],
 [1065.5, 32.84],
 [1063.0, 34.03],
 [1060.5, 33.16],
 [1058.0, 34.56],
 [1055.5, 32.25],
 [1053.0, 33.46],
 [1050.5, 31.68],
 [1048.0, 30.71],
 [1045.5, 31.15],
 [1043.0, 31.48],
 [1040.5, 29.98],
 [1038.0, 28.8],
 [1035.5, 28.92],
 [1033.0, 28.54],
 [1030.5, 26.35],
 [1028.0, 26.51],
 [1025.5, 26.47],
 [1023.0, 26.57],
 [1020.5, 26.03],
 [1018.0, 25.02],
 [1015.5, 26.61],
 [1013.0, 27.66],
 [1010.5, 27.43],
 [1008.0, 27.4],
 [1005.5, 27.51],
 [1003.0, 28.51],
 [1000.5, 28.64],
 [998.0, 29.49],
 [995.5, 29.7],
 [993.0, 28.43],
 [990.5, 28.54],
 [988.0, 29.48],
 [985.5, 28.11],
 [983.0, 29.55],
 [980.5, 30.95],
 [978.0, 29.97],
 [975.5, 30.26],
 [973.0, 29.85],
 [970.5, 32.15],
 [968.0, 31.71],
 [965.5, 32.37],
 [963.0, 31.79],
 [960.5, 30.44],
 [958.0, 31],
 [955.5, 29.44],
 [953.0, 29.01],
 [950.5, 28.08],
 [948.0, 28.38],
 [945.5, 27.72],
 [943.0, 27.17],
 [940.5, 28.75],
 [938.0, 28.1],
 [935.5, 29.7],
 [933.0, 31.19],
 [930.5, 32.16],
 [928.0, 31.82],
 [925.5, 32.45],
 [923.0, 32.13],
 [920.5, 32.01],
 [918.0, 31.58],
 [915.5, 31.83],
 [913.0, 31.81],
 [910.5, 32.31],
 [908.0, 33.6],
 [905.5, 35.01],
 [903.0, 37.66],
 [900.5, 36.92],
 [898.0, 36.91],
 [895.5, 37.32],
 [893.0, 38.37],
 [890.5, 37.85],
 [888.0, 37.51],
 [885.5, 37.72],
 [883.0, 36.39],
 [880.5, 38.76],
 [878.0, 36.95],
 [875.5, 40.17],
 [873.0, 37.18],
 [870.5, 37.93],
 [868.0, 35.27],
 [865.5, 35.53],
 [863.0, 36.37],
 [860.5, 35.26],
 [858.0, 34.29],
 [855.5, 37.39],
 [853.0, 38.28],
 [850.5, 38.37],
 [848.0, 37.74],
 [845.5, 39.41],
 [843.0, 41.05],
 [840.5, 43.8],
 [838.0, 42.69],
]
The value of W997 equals 1.04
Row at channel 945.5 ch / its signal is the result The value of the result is 27.72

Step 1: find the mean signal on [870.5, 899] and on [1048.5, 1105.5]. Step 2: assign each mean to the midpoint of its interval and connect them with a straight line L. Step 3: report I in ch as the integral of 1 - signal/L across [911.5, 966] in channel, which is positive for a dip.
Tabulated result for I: 9.7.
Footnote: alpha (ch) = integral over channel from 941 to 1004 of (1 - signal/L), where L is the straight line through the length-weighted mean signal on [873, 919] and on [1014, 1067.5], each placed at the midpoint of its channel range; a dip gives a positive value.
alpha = 6.0 ch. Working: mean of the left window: 36.1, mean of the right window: 29.8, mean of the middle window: 29.6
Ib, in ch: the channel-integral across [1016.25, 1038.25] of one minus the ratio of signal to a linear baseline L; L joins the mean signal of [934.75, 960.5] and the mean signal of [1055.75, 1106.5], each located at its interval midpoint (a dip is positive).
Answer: 3.9 ch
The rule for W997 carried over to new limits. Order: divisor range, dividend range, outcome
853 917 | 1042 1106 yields 0.95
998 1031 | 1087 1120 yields 1.39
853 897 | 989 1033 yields 0.74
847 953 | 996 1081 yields 0.88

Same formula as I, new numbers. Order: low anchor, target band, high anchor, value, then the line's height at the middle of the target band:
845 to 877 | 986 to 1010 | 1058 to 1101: 4.8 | 35.8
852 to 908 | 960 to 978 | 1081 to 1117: 2.8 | 37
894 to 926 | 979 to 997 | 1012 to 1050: 0.6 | 30.2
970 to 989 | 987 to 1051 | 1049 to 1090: 6.8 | 31.7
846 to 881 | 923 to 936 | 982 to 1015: 0.5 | 32.9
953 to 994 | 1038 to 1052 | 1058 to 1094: 1.0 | 33.1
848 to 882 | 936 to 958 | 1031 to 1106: 4.4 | 35.7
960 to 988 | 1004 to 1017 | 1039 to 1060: 1.6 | 31.2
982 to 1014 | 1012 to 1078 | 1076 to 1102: 3.6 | 32.2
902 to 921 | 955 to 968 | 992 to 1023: -0.4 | 30.3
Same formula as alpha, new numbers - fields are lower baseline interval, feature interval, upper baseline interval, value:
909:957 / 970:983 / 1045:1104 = 0.5 ch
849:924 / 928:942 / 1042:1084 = 2.1 ch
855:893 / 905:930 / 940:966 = 0.3 ch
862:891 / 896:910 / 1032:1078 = 0.3 ch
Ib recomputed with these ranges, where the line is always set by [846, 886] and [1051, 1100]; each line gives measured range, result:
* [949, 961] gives 2.2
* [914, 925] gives 1.4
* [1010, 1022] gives 3.0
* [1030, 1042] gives 2.2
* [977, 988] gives 1.9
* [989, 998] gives 1.7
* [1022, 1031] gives 2.2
